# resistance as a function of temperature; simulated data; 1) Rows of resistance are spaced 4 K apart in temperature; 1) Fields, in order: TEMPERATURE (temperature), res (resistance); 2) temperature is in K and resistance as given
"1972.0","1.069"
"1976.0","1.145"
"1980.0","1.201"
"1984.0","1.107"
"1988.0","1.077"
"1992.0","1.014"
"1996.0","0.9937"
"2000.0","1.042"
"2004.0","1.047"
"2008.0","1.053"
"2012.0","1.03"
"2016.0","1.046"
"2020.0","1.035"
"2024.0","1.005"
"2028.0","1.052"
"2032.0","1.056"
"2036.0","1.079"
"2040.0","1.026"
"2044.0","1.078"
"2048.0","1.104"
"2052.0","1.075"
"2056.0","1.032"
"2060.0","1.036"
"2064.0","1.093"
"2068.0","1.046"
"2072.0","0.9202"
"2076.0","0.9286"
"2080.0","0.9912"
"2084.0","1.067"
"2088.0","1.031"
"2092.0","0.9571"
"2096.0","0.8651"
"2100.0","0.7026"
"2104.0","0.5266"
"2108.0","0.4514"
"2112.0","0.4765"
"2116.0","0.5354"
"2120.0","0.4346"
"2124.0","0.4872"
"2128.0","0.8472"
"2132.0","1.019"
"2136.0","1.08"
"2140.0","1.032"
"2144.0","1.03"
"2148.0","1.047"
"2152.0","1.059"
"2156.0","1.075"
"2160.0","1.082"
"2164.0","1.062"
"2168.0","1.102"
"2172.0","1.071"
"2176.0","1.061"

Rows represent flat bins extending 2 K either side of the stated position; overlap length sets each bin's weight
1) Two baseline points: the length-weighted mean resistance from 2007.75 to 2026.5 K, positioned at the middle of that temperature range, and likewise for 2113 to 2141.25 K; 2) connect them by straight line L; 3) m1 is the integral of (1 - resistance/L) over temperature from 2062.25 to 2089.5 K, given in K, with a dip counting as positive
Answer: -3.81 K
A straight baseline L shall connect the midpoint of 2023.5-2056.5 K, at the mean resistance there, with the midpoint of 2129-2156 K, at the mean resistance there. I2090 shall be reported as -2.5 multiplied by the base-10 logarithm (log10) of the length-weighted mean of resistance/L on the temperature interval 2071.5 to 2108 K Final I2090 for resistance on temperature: 0.214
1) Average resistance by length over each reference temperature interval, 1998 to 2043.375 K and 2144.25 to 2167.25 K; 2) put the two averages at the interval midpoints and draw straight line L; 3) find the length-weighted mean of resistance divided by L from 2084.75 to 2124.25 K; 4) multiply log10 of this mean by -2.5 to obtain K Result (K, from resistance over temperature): 0.50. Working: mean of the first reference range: 1.04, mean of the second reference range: 1.06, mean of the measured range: 0.667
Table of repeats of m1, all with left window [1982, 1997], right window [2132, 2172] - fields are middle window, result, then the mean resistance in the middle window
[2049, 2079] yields 1.0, 1.02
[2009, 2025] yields 0.3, 1.03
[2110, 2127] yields 8.9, 0.505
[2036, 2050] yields -0.2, 1.07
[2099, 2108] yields 4.2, 0.569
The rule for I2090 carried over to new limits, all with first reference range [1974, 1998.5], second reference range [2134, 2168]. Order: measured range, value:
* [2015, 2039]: 0.04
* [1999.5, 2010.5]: 0.04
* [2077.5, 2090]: 0.05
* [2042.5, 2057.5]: 0.00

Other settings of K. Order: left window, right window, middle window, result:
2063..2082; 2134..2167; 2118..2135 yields 0.40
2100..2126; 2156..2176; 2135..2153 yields -0.25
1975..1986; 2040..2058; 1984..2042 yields 0.07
